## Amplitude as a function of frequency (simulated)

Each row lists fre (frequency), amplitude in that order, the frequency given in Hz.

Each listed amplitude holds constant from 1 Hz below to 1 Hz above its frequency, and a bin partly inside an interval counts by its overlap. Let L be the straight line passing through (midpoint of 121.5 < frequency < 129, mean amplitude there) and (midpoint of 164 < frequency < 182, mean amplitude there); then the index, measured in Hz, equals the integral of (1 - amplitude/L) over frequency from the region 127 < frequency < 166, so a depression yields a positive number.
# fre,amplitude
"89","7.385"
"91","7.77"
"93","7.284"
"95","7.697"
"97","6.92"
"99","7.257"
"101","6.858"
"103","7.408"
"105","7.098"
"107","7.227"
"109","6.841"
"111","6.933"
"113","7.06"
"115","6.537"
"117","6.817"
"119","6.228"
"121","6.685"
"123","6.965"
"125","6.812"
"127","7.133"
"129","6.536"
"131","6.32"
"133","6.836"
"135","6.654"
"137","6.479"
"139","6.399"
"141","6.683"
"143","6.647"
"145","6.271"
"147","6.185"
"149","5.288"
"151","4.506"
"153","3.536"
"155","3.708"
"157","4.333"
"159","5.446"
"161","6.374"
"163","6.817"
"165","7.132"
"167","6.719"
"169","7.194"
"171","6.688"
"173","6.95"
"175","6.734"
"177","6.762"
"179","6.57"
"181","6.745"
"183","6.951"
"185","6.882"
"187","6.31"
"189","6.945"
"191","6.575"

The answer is 5.3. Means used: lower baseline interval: 6.89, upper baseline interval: 6.83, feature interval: 5.93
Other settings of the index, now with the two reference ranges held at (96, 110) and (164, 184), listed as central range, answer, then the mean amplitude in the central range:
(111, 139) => 1.3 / 6.69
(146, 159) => 4.2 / 4.66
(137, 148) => 0.8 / 6.44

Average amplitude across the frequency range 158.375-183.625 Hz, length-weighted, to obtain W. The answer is 6.71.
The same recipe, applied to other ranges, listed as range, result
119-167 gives 6.09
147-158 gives 4.45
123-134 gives 6.75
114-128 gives 6.74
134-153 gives 5.99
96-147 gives 6.77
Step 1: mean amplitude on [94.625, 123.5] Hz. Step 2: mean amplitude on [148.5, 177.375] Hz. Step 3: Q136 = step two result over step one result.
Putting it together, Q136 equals 0.8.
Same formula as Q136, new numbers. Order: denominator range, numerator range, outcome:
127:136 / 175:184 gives 1.02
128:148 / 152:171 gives 0.88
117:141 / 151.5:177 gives 0.90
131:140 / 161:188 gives 1.03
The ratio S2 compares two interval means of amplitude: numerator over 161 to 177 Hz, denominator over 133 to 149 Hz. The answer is 1.1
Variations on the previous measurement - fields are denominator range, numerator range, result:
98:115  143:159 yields 0.71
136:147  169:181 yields 1.05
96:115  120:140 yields 0.95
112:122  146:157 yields 0.69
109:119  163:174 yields 1.02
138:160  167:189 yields 1.26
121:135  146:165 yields 0.78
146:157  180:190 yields 1.47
